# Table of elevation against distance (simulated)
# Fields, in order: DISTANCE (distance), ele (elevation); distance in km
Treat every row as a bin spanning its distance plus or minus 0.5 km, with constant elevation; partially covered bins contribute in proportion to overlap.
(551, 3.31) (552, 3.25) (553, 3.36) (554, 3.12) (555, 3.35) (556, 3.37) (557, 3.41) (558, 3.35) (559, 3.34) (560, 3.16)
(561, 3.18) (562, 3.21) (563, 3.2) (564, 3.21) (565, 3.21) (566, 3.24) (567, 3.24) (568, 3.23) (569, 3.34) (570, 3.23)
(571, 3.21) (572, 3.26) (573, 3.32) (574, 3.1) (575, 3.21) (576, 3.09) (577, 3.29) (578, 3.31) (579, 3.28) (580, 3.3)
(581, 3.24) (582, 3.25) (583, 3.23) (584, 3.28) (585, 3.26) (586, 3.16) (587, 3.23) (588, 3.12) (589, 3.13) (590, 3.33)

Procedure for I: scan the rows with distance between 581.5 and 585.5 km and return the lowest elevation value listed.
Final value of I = 3.23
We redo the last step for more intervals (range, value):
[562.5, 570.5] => 3.2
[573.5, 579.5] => 3.09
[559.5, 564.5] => 3.16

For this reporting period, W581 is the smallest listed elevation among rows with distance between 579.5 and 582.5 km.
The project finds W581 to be 3.24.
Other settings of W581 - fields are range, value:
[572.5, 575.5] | 3.1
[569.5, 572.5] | 3.21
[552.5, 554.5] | 3.12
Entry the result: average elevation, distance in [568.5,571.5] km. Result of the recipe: 3.26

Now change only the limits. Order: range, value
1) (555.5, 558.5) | 3.38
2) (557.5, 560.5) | 3.28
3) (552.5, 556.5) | 3.3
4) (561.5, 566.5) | 3.21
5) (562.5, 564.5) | 3.21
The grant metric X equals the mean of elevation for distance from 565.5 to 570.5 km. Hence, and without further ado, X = 3.26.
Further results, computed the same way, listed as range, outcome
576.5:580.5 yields 3.29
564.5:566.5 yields 3.23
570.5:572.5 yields 3.23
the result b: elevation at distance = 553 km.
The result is 3.36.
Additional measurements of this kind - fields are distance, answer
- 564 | 3.21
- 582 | 3.25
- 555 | 3.35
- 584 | 3.28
